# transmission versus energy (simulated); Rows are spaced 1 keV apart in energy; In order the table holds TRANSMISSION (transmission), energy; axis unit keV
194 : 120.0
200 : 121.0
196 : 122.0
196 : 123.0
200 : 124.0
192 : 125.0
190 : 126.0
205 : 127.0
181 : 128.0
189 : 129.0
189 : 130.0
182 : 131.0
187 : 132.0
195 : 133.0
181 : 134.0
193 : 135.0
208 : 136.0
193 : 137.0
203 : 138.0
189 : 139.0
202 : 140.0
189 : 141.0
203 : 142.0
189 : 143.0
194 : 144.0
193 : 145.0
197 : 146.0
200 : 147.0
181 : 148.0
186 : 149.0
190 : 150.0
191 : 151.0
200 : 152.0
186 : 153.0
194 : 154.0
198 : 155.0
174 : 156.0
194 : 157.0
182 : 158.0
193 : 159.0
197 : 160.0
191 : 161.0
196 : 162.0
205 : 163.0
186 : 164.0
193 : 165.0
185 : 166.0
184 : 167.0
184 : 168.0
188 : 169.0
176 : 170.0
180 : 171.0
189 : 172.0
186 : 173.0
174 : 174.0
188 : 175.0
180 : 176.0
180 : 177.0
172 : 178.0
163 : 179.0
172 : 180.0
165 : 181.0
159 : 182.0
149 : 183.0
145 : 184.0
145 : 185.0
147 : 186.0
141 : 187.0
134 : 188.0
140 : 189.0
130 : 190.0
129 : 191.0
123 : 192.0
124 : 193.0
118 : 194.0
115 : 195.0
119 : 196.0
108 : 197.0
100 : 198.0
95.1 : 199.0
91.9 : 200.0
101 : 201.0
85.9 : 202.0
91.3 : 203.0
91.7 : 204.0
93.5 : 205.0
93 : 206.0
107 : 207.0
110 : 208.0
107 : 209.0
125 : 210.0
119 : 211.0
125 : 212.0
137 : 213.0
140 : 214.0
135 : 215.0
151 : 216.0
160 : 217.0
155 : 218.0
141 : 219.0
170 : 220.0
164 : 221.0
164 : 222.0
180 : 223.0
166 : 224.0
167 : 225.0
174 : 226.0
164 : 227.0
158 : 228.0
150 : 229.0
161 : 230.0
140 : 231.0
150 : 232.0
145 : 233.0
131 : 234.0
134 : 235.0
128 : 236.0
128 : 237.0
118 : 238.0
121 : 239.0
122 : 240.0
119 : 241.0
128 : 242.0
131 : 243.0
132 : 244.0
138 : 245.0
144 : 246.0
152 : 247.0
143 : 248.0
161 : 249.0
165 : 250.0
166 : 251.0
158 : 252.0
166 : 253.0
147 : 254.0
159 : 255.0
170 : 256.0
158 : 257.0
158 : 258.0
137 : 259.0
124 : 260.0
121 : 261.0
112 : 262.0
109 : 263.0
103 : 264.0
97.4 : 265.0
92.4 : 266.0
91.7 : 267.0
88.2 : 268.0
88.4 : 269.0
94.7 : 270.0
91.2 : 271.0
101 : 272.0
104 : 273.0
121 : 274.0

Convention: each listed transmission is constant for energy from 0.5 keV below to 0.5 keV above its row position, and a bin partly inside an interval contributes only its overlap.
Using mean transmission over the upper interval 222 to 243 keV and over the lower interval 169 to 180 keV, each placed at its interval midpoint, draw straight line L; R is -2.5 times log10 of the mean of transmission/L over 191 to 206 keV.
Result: 0.49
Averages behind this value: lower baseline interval 179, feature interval 105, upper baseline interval 144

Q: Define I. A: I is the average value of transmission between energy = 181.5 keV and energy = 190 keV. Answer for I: 144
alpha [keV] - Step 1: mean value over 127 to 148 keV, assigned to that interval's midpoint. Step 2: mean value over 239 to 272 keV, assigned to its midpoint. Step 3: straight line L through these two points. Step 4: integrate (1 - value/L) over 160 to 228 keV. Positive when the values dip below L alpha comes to 6.34 keV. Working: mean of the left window 193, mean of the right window 130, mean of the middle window 148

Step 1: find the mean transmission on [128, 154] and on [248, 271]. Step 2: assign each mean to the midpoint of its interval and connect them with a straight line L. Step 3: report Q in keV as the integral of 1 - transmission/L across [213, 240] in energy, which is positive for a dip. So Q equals -0.3 keV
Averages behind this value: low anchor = 192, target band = 149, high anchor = 130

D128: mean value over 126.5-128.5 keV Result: 193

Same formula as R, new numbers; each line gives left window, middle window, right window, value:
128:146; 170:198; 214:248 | 0.13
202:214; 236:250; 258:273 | -0.25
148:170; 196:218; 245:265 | 0.41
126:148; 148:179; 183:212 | -0.18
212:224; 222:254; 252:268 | -0.04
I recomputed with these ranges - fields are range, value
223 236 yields 153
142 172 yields 190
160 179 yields 185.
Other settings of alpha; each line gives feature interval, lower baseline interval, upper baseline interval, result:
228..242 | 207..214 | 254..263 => -0.4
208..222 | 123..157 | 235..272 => 0.9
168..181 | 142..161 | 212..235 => 0.0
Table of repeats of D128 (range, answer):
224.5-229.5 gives 163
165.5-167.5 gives 184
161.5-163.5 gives 200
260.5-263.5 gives 114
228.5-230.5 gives 156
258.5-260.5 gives 130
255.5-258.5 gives 162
